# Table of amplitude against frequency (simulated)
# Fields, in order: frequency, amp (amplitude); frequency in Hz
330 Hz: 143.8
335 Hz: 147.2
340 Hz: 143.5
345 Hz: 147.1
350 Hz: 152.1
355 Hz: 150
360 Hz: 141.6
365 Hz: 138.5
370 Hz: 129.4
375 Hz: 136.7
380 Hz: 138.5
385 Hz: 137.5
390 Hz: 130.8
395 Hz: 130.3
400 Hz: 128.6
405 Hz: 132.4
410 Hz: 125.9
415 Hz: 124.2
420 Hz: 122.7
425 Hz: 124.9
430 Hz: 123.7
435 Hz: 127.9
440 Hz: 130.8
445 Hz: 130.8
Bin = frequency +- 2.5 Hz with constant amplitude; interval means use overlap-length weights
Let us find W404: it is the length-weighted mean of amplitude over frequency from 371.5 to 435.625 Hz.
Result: 130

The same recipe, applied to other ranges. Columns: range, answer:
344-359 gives 149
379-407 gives 133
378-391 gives 136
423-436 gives 125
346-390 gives 140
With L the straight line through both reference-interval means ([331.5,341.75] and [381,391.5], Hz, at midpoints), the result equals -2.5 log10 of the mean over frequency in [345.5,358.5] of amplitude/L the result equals -0.06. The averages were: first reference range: 145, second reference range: 135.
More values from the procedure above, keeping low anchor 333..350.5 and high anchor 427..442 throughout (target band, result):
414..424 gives 0.060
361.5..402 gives 0.035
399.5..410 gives 0.031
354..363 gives -0.009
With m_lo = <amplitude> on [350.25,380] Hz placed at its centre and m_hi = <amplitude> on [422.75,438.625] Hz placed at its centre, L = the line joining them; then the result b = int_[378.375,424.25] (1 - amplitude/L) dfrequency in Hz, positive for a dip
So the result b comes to 0.9 Hz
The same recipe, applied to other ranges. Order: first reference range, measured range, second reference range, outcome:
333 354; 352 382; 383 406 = 0.2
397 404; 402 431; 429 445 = 0.7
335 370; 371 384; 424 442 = 0.2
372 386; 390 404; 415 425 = 0.1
